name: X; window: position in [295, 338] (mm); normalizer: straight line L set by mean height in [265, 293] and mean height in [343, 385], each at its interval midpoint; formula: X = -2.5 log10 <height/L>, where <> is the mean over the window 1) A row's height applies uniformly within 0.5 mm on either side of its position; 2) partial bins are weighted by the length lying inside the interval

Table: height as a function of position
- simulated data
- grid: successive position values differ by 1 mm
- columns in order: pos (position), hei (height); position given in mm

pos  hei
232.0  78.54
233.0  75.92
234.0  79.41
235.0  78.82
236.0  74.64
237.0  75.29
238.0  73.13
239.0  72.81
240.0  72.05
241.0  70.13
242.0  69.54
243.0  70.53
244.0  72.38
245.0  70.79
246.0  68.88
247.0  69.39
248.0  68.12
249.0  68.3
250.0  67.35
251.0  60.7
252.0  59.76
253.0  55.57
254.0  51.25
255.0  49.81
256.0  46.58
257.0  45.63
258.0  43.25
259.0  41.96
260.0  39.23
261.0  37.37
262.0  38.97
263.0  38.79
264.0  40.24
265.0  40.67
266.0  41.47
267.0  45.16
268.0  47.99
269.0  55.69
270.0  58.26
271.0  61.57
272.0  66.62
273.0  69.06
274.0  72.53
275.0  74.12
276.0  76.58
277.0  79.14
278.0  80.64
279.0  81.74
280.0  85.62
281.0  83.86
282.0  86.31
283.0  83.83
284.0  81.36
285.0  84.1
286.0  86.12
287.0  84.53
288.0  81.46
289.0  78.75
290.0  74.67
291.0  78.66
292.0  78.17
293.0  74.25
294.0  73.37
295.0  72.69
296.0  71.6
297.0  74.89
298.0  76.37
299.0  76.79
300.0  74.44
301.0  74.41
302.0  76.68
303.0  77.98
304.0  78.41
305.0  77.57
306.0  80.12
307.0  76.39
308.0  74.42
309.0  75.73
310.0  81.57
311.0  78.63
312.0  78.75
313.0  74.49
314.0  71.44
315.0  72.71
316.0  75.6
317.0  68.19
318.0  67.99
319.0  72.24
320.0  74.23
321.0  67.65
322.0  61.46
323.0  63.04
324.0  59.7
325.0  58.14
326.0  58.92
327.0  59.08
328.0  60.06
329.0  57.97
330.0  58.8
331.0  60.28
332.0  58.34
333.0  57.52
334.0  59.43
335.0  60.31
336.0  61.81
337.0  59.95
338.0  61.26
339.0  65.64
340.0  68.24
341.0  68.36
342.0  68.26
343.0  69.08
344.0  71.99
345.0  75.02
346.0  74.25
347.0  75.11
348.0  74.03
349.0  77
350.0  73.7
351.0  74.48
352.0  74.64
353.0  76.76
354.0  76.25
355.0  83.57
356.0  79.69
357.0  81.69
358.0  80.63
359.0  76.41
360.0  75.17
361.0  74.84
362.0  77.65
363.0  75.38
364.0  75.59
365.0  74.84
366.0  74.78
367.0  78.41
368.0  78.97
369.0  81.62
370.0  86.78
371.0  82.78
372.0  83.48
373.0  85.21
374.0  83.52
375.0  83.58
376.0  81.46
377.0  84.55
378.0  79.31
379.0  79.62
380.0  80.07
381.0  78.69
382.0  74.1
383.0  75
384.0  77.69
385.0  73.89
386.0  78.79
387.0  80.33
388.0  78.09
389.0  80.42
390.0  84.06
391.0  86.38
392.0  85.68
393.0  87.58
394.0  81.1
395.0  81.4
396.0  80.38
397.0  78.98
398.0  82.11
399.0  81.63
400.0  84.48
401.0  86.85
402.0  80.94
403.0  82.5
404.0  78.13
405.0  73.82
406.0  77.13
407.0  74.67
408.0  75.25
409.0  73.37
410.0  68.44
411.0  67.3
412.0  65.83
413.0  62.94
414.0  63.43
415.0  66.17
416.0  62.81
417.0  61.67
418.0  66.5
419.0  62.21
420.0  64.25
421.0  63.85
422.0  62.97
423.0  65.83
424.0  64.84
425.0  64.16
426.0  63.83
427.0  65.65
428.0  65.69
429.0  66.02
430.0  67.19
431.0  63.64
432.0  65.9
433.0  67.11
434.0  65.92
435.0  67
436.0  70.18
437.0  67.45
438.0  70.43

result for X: 0.09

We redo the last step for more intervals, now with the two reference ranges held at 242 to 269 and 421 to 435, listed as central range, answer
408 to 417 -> -0.04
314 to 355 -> -0.14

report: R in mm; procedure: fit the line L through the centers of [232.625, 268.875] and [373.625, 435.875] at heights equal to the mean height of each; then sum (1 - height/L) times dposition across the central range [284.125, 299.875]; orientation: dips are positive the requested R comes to -3.7 mm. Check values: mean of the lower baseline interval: 58.8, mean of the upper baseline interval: 73.8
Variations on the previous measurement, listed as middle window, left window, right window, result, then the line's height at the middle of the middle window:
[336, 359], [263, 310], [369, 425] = 0.5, 74.5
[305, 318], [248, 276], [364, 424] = -2.8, 61.9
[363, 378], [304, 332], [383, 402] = -0.6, 77.8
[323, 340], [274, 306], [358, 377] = 4.1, 79.2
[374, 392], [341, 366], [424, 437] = -2.0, 71.9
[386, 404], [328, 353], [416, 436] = -4.5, 65.7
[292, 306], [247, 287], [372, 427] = -2.3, 65.1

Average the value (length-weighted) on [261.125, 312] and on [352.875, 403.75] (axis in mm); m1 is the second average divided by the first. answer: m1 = 1.12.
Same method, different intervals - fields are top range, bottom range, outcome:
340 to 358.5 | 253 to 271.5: 1.63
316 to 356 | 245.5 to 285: 1.10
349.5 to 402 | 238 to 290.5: 1.24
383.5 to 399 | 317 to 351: 1.24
